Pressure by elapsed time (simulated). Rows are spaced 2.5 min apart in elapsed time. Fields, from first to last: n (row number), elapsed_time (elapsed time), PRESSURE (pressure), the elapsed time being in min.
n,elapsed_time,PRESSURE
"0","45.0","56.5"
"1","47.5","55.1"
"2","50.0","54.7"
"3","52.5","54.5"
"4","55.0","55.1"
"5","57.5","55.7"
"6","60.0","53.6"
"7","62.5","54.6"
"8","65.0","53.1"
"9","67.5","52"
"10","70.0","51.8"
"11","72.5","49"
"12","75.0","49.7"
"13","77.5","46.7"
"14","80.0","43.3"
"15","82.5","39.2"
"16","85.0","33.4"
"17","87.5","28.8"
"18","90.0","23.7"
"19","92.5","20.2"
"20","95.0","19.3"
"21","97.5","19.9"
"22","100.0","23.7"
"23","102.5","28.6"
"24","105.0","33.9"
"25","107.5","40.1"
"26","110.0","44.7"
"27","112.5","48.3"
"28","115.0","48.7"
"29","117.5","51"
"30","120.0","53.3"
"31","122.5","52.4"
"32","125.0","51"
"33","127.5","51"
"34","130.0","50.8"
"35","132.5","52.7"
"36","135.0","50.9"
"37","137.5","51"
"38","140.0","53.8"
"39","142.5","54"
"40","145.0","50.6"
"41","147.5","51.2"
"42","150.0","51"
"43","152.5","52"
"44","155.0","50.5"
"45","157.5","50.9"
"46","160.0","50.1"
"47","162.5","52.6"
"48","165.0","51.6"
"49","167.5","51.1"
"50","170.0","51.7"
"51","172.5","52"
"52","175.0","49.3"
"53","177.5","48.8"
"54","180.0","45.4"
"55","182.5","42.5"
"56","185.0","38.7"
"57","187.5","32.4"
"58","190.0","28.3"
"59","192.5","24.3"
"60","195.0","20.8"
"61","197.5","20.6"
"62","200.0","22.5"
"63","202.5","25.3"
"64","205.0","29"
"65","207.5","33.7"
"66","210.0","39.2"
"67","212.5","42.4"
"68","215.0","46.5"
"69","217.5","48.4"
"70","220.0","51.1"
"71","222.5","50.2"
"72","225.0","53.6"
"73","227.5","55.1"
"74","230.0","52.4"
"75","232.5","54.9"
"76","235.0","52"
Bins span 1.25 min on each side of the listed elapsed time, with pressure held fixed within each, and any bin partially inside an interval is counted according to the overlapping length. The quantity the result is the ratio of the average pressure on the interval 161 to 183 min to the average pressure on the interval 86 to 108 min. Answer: 1.91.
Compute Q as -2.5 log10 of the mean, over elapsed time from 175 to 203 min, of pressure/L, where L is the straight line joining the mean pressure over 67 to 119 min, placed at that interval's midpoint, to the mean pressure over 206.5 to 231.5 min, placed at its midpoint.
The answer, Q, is 0.34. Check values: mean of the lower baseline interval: 37.8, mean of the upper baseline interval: 47.5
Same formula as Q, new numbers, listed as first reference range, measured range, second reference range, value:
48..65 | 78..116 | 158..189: 0.49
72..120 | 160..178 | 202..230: -0.23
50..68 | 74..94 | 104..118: 0.37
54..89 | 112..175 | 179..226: -0.24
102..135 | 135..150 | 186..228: -0.17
